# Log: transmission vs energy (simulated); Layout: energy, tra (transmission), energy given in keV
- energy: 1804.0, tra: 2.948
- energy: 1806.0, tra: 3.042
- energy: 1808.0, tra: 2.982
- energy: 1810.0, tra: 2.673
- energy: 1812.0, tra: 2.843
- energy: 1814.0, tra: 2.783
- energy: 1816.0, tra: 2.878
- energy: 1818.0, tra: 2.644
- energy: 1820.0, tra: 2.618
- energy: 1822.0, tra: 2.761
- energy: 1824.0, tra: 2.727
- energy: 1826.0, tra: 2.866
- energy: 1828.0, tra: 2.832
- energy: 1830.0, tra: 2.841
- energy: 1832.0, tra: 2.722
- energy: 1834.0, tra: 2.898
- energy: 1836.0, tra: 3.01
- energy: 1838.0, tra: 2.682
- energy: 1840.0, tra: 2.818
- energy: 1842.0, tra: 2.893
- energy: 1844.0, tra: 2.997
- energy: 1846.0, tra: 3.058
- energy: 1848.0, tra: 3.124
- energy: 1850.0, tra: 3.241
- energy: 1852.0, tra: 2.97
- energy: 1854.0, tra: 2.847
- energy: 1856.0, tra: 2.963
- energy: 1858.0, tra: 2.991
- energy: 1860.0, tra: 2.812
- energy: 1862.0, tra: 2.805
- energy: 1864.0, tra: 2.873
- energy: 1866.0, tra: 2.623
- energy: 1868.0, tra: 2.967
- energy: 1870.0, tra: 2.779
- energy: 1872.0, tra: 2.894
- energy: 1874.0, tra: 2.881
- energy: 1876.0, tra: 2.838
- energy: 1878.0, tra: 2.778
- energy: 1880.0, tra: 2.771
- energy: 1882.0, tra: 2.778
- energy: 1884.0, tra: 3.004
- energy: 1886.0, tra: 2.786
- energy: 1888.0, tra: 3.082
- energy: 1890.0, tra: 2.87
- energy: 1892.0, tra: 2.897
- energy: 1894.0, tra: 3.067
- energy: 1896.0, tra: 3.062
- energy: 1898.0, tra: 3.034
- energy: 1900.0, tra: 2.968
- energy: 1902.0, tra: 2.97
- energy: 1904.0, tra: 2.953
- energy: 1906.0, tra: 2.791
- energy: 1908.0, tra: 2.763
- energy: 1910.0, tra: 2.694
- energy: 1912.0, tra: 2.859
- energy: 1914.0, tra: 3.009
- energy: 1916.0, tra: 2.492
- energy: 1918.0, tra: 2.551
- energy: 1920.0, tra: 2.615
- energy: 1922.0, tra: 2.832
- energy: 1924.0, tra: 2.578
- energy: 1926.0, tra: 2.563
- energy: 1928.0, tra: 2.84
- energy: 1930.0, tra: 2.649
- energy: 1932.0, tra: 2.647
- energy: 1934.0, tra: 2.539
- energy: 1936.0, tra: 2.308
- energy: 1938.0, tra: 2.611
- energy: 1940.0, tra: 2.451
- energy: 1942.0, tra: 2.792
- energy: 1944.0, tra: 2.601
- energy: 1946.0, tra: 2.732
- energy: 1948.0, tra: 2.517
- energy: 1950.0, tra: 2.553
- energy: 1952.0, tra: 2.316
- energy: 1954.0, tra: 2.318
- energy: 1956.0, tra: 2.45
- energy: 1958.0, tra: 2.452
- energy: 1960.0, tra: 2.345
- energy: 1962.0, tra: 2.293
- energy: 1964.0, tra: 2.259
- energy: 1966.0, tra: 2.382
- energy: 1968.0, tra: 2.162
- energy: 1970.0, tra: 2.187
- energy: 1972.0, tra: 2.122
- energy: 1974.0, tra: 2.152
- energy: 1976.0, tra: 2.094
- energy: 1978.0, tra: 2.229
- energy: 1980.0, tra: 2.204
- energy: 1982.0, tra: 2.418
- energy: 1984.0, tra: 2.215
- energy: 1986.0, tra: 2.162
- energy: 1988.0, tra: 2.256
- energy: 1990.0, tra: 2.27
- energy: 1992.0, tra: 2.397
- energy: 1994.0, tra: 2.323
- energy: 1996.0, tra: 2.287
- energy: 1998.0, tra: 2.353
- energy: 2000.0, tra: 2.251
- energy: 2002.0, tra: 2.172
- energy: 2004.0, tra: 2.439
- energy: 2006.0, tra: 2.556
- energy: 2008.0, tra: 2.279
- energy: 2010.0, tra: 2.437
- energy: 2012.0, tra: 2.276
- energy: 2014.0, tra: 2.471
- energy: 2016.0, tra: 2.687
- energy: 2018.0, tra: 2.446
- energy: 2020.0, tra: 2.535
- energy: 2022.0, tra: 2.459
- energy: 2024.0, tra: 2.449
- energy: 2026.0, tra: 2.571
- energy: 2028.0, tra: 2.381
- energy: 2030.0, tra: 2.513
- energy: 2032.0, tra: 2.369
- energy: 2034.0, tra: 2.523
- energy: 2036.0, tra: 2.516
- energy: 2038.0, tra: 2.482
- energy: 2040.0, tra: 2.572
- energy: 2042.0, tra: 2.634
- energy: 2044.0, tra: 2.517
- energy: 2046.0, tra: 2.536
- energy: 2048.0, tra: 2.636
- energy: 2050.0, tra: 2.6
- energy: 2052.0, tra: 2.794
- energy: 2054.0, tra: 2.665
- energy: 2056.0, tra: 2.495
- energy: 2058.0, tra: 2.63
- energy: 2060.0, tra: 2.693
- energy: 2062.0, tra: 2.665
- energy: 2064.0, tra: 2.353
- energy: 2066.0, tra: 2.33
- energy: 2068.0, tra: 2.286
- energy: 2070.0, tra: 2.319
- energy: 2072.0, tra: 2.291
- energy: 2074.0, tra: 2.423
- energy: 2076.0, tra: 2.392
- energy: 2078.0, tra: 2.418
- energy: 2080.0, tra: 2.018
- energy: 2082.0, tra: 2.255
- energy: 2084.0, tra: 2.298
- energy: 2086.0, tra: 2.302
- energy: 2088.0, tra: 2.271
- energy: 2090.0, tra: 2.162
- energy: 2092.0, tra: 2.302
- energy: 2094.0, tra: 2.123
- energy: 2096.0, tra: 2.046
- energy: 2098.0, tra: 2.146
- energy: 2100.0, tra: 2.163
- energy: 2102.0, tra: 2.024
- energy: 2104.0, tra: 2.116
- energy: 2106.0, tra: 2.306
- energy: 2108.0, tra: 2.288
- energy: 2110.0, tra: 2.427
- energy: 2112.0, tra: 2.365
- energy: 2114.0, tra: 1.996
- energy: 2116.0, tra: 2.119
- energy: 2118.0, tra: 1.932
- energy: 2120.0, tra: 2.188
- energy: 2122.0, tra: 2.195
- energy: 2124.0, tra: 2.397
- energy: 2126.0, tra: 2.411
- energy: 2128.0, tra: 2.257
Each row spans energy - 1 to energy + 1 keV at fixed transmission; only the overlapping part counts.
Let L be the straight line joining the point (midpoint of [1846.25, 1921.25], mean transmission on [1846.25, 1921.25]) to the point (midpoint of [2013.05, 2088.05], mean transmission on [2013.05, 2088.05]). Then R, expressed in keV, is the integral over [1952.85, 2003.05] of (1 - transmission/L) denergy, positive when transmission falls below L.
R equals 7.2 keV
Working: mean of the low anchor 2.88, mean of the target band 2.27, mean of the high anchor 2.47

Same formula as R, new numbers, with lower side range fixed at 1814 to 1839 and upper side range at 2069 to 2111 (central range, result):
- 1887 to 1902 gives -1.97 keV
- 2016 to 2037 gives -0.99 keV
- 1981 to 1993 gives 0.83 keV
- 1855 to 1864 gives -0.56 keV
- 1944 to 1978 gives 2.35 keV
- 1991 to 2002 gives 0.58 keV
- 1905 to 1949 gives -1.28 keV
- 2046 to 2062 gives -2.22 keV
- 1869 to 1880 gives -0.57 keV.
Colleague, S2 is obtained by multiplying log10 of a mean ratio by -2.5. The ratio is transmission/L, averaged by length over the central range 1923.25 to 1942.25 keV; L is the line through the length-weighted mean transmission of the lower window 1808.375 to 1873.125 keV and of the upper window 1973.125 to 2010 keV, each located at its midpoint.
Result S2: -0.03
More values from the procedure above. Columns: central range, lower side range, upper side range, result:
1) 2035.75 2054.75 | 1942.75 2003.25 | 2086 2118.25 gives -0.16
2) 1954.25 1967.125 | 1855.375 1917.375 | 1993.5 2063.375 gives 0.14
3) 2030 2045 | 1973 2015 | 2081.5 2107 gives -0.12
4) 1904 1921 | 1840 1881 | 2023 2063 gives 0.03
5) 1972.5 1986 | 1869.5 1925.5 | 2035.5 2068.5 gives 0.21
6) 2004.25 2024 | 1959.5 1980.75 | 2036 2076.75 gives -0.04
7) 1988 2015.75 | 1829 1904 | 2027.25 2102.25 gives 0.09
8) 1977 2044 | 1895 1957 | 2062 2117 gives 0.02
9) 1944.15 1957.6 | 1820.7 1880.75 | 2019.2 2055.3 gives 0.09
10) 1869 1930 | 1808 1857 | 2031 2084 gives -0.03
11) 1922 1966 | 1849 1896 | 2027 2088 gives 0.09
